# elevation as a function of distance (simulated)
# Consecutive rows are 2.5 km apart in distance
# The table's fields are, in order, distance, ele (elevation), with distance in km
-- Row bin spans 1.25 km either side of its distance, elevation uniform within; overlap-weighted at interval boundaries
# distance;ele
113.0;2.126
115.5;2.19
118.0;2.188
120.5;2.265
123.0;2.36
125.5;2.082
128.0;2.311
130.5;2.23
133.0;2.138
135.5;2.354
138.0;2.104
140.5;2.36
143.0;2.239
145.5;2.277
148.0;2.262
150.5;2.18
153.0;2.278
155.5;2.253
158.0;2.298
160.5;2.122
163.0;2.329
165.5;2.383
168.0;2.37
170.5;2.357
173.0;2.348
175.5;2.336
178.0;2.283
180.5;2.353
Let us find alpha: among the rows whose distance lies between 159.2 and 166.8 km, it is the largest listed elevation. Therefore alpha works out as 2.383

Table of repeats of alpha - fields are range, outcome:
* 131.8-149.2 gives 2.36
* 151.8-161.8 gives 2.298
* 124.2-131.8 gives 2.311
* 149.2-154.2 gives 2.278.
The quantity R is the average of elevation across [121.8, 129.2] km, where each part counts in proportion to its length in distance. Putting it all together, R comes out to 2.25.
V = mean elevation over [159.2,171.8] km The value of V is 2.31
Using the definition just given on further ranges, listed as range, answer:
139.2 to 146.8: 2.29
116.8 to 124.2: 2.27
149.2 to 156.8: 2.24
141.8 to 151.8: 2.24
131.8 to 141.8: 2.24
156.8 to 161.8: 2.21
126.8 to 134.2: 2.23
